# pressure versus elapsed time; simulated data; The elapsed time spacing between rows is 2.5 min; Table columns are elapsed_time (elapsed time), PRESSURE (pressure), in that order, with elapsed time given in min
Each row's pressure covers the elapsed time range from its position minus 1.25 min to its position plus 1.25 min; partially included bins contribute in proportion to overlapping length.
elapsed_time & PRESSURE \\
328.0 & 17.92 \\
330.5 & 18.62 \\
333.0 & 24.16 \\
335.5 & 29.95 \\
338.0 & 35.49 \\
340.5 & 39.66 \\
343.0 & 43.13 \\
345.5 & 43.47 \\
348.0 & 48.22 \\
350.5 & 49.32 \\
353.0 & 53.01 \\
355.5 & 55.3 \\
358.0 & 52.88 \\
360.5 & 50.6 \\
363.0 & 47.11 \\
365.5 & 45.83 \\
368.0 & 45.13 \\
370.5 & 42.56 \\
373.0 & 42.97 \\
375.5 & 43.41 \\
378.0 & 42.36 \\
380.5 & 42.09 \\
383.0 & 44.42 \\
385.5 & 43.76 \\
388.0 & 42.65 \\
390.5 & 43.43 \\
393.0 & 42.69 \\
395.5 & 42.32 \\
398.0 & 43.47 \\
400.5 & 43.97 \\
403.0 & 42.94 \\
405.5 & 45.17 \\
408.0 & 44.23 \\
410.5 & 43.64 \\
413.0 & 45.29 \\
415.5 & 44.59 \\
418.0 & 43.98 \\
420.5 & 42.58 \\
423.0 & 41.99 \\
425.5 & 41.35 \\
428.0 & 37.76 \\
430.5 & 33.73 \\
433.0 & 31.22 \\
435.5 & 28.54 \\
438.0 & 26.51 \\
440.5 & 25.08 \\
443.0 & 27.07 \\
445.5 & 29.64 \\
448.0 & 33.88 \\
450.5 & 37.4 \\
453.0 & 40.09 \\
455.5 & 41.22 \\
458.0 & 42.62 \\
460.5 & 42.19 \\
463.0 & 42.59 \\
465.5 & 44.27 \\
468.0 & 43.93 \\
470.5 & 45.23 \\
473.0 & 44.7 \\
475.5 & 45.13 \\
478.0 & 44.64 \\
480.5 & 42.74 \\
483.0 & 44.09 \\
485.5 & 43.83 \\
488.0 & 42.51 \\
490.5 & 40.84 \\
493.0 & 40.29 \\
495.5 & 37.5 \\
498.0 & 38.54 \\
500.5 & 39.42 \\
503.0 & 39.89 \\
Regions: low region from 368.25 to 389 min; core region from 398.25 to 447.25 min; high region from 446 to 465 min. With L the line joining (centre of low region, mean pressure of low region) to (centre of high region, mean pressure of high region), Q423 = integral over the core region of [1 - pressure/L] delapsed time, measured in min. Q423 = 4.0 min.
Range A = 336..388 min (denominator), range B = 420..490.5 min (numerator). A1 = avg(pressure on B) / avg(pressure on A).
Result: 0.86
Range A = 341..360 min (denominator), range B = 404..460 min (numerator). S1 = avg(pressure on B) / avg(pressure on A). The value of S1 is 0.77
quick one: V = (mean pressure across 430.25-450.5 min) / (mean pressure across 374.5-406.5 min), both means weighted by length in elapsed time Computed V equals 0.7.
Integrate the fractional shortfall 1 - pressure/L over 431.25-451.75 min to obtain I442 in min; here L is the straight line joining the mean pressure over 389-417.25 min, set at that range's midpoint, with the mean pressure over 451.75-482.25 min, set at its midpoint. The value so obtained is 6.4 min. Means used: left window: 43.8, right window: 43.3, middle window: 30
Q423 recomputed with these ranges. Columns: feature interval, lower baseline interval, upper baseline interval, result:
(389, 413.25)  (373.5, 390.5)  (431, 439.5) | -3.62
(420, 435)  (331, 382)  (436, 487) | 1.18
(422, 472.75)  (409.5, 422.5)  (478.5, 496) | 7.17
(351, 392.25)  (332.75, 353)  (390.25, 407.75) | -3.93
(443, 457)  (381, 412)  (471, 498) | 2.35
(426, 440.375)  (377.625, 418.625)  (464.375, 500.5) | 3.87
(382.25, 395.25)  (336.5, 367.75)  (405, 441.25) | -0.24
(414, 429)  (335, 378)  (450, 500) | 0.51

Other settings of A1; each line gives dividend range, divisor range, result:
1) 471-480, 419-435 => 1.18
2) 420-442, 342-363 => 0.69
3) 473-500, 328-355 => 1.11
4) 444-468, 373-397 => 0.92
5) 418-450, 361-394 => 0.77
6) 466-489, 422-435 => 1.20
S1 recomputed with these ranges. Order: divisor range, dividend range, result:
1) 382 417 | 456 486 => 1.00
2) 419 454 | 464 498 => 1.26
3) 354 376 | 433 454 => 0.65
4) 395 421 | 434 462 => 0.78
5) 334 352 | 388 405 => 1.05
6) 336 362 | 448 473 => 0.90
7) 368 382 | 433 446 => 0.64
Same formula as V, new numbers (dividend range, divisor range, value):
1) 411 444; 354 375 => 0.76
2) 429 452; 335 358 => 0.68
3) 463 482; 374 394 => 1.03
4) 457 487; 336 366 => 0.94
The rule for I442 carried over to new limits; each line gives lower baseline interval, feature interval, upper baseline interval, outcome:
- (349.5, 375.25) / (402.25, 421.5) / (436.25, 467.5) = -1.2 min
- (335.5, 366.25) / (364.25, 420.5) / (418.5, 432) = -1.5 min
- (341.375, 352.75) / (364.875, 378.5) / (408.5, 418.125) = 0.6 min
